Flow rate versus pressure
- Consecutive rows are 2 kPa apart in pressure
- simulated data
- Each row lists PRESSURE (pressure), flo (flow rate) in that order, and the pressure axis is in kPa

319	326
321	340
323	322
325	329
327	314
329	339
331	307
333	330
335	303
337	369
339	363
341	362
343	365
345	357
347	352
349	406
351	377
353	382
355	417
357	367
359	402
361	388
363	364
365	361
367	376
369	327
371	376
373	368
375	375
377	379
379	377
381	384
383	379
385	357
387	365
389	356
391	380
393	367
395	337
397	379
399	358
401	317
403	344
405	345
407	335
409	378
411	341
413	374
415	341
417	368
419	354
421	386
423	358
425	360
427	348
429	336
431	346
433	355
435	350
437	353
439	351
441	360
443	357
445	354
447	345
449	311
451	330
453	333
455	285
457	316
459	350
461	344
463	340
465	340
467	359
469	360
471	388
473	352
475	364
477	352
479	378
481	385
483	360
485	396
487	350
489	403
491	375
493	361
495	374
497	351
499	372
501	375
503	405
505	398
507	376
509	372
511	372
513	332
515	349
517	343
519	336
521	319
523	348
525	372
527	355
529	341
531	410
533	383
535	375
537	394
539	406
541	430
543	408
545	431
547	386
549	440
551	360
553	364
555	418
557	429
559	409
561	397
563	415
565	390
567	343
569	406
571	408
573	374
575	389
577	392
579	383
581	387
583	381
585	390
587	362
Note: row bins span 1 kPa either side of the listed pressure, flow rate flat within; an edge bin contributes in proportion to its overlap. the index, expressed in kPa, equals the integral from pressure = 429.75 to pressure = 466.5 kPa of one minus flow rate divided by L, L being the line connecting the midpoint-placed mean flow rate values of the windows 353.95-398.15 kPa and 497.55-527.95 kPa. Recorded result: 2.62 kPa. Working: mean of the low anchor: 372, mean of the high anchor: 361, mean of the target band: 340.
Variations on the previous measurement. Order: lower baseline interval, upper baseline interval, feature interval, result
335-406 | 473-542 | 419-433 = 0.49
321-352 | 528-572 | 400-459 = 3.58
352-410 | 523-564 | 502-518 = 0.85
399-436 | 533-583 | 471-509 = 0.11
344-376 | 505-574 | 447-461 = 2.01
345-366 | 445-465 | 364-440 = -0.48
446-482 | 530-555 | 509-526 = 1.54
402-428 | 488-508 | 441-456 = 1.34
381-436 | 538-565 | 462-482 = 0.90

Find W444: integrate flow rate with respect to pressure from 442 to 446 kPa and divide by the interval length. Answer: 356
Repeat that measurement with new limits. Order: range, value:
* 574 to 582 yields 388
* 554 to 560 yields 419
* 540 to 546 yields 423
